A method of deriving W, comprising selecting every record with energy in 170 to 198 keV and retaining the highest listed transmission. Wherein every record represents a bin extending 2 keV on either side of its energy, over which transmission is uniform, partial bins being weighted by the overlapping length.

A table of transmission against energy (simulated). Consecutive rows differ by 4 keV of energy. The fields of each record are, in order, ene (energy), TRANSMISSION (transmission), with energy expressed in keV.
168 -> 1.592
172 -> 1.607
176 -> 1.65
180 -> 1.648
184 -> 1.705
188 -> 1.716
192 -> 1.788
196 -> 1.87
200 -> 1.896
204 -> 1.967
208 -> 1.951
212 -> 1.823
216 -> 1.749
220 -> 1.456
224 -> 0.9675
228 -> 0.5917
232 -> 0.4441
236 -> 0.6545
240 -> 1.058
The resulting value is 1.87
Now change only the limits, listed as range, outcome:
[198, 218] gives 1.967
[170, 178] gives 1.65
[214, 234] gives 1.749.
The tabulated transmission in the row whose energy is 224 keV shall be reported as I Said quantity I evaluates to 0.9675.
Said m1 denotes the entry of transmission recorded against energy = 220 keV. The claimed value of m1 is 1.456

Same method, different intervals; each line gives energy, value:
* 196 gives 1.87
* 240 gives 1.058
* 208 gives 1.951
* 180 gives 1.648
